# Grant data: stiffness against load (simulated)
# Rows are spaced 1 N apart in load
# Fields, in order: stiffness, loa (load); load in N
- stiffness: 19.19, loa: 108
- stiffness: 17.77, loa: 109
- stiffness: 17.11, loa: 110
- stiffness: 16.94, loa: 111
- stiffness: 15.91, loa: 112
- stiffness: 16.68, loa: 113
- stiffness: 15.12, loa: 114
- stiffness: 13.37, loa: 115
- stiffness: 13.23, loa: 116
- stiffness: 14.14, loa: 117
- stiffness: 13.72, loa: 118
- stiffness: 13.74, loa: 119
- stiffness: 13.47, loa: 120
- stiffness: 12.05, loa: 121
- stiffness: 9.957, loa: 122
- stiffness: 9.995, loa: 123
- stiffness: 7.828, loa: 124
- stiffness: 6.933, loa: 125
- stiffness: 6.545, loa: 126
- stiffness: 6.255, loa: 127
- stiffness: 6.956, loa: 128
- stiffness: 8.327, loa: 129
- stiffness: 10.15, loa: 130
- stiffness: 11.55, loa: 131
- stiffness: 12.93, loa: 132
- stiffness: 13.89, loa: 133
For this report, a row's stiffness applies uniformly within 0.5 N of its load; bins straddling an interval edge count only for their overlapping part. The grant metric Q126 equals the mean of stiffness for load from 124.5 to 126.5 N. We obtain 6.74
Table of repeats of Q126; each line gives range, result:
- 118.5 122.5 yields 12.3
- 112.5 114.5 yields 15.9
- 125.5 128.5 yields 6.59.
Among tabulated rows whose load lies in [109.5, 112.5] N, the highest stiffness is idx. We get 17.11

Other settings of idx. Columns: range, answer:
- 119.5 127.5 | 13.47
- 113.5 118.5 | 15.12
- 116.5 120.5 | 14.14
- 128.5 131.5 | 11.55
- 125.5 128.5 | 6.956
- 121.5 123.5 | 9.995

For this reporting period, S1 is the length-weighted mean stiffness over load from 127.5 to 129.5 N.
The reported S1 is 7.64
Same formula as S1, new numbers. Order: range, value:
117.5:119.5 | 13.7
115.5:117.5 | 13.7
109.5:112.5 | 16.7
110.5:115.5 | 15.6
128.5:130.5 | 9.24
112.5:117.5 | 14.5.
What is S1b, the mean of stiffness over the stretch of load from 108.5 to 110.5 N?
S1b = 17.4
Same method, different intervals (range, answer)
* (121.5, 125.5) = 8.68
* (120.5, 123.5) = 10.7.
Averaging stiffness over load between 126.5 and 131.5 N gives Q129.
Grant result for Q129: 8.65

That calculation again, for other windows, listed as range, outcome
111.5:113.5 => 16.3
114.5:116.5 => 13.3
